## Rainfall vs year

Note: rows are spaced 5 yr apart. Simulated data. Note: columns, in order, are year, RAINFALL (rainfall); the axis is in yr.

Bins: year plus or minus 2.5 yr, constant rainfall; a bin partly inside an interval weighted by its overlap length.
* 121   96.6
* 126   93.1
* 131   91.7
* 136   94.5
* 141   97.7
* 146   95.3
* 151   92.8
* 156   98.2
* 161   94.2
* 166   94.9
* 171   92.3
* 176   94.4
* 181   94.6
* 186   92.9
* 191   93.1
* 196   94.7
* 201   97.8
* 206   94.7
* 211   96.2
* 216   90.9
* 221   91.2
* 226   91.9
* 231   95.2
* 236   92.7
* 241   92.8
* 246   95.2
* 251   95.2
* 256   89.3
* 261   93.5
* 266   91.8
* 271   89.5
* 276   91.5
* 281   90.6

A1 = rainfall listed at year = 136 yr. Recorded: 94.5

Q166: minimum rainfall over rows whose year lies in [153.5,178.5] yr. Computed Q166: 92.3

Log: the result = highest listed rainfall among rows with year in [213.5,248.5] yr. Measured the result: 95.2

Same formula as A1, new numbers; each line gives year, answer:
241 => 92.8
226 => 91.9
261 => 93.5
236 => 92.7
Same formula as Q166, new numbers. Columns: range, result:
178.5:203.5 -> 92.9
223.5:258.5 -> 89.3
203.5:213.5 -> 94.7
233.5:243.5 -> 92.7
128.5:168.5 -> 91.7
